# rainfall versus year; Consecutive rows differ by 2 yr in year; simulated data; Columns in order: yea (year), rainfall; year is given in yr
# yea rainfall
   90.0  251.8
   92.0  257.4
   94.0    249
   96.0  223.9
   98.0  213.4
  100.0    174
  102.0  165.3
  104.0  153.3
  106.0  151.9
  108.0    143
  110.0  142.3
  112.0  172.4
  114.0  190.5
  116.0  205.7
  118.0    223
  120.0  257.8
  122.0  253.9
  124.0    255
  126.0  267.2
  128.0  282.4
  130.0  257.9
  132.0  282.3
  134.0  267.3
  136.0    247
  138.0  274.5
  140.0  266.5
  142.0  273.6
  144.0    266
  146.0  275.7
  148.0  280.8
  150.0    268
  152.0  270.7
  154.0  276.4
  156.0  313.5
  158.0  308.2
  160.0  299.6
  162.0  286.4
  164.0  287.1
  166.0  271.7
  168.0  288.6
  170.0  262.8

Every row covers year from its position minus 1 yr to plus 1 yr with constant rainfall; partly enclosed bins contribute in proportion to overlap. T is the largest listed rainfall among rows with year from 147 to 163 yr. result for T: 313.5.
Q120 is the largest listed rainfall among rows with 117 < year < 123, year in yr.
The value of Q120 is 257.8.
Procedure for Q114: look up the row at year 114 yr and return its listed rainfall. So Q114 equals 190.5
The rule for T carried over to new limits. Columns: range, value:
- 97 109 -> 213.4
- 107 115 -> 190.5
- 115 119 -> 223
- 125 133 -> 282.4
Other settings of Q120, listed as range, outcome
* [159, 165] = 299.6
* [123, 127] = 267.2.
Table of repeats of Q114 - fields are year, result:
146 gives 275.7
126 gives 267.2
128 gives 282.4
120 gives 257.8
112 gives 172.4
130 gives 257.9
